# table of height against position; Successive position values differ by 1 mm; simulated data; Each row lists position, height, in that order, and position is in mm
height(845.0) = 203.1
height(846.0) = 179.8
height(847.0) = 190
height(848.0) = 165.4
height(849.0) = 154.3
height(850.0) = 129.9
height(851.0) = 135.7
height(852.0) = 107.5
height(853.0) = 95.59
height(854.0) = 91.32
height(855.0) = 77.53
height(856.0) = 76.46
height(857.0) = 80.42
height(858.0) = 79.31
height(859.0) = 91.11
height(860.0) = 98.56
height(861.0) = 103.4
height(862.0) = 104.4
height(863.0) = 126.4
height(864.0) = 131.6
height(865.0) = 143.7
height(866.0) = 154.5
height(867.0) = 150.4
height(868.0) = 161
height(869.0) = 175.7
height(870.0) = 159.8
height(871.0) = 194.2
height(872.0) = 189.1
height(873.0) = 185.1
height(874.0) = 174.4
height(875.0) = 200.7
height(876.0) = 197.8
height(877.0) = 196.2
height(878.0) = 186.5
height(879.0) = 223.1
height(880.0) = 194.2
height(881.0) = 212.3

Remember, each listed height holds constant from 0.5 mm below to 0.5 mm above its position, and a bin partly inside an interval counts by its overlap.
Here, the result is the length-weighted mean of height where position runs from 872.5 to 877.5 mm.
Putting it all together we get 191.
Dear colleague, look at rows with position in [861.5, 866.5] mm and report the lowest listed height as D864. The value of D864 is 104.4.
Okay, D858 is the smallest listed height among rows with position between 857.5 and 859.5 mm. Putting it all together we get 79.31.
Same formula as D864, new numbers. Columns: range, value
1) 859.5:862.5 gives 98.56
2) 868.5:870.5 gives 159.8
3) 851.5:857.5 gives 76.46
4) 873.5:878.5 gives 174.4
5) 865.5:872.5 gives 150.4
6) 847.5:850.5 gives 129.9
